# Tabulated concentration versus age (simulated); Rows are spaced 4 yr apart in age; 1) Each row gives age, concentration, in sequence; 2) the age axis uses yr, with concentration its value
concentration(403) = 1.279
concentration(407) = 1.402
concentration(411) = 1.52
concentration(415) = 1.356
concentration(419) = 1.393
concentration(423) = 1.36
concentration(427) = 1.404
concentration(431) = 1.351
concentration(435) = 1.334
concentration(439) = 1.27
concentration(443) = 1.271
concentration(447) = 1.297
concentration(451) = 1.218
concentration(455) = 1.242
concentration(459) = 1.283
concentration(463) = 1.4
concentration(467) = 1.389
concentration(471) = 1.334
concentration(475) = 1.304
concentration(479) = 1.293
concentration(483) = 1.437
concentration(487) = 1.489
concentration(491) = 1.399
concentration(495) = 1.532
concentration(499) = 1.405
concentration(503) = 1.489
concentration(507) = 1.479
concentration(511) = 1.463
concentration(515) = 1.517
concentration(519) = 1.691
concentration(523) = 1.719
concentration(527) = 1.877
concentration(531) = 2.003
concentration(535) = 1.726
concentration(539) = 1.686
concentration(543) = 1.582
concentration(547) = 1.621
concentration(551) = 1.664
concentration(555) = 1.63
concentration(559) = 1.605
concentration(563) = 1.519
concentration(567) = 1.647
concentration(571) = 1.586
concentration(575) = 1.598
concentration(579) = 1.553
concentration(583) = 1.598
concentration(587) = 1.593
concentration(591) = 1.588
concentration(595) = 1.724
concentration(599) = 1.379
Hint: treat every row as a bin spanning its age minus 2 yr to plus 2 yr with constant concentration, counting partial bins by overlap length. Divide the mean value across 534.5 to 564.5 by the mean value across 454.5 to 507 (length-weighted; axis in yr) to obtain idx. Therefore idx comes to 1.2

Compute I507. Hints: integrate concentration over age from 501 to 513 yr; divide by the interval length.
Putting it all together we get 1.48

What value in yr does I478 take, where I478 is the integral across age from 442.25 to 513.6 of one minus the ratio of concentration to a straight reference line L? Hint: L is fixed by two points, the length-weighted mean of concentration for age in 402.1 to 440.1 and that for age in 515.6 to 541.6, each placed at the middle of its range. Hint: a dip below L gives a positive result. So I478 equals 9.2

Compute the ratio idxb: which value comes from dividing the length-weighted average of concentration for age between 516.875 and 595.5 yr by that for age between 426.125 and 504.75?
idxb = 1.22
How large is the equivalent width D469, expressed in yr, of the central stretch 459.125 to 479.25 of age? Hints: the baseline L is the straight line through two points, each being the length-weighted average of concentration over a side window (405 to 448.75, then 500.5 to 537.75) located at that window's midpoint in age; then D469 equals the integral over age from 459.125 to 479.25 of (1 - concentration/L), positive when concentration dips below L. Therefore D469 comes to 2.07 yr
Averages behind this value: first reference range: 1.36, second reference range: 1.66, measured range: 1.34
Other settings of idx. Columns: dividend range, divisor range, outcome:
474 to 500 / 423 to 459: 1.09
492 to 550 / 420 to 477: 1.23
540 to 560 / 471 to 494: 1.17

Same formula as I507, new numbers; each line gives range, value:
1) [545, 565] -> 1.61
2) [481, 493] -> 1.44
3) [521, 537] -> 1.83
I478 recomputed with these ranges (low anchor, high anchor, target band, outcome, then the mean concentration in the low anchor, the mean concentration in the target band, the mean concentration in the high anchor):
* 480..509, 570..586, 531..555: -2.40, 1.46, 1.68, 1.58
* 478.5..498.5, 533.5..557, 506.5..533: -2.25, 1.44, 1.69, 1.65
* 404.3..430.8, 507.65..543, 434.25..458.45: 3.40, 1.4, 1.27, 1.69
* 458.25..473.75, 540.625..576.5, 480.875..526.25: -1.94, 1.35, 1.52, 1.61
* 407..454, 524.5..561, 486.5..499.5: 0.75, 1.34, 1.46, 1.71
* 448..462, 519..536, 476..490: 0.76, 1.26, 1.4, 1.82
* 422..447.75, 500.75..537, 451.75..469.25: 1.33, 1.33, 1.32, 1.66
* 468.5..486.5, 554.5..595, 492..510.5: -0.74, 1.36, 1.47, 1.6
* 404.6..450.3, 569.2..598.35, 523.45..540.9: -3.44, 1.36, 1.81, 1.6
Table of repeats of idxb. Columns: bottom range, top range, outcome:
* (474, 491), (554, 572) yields 1.15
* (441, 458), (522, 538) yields 1.45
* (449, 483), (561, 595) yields 1.21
